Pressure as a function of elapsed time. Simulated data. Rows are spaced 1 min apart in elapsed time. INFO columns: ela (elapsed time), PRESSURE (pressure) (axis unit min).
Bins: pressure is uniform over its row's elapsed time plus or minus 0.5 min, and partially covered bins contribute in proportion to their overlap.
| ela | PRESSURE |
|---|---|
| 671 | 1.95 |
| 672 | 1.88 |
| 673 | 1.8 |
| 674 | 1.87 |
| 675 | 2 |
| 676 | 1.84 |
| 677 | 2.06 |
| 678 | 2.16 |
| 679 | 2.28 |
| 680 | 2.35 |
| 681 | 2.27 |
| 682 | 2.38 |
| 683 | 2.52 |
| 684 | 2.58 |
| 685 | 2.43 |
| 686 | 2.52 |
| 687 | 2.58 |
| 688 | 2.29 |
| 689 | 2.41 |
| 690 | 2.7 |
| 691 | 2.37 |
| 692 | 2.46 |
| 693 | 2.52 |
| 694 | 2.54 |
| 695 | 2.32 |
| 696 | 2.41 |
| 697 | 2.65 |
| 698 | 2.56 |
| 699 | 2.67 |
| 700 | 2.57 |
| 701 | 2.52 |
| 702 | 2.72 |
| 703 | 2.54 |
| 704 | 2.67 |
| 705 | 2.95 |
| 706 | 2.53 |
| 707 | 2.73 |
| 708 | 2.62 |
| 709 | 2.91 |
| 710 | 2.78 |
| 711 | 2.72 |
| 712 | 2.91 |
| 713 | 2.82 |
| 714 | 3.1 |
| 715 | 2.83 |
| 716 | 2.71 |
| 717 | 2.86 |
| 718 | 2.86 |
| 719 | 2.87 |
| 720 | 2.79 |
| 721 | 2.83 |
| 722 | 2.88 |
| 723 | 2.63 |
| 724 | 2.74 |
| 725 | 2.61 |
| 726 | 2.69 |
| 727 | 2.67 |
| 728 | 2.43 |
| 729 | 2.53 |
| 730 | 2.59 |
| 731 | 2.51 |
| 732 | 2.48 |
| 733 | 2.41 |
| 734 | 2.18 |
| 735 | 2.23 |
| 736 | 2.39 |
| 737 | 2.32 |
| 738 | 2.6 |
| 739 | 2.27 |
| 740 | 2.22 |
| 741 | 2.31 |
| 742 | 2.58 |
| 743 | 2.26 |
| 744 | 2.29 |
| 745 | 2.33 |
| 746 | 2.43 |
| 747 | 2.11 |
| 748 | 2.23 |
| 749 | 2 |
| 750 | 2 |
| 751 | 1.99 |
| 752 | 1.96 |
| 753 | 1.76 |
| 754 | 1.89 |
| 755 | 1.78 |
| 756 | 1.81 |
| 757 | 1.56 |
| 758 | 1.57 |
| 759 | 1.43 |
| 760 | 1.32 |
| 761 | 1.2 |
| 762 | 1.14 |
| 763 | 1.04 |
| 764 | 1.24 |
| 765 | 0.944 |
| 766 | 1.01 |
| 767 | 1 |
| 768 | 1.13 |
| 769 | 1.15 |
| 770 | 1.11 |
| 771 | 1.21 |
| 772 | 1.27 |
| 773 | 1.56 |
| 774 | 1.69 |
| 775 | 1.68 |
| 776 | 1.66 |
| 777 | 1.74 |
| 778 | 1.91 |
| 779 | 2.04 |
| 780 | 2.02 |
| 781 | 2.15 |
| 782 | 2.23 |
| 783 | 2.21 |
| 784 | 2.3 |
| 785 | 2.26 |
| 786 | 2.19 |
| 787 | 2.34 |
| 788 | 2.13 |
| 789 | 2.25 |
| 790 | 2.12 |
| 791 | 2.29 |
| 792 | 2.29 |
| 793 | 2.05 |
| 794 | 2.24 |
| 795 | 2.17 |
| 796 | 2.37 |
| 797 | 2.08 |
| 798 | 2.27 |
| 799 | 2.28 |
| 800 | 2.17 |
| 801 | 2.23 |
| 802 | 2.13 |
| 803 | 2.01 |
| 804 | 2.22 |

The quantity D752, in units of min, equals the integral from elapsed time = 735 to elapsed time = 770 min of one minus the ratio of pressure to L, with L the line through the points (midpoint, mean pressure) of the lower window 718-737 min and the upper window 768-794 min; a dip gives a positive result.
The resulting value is 7.6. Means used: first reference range 2.58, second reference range 1.91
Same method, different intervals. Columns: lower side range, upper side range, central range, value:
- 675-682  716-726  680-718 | -2.4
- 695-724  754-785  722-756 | -2.5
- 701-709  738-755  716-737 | -1.6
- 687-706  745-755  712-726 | -2.8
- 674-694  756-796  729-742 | -2.5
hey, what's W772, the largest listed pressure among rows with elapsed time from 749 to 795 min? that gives 2.34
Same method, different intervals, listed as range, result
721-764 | 2.88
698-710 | 2.95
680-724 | 3.1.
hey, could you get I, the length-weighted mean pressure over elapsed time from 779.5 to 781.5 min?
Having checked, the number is 2.08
